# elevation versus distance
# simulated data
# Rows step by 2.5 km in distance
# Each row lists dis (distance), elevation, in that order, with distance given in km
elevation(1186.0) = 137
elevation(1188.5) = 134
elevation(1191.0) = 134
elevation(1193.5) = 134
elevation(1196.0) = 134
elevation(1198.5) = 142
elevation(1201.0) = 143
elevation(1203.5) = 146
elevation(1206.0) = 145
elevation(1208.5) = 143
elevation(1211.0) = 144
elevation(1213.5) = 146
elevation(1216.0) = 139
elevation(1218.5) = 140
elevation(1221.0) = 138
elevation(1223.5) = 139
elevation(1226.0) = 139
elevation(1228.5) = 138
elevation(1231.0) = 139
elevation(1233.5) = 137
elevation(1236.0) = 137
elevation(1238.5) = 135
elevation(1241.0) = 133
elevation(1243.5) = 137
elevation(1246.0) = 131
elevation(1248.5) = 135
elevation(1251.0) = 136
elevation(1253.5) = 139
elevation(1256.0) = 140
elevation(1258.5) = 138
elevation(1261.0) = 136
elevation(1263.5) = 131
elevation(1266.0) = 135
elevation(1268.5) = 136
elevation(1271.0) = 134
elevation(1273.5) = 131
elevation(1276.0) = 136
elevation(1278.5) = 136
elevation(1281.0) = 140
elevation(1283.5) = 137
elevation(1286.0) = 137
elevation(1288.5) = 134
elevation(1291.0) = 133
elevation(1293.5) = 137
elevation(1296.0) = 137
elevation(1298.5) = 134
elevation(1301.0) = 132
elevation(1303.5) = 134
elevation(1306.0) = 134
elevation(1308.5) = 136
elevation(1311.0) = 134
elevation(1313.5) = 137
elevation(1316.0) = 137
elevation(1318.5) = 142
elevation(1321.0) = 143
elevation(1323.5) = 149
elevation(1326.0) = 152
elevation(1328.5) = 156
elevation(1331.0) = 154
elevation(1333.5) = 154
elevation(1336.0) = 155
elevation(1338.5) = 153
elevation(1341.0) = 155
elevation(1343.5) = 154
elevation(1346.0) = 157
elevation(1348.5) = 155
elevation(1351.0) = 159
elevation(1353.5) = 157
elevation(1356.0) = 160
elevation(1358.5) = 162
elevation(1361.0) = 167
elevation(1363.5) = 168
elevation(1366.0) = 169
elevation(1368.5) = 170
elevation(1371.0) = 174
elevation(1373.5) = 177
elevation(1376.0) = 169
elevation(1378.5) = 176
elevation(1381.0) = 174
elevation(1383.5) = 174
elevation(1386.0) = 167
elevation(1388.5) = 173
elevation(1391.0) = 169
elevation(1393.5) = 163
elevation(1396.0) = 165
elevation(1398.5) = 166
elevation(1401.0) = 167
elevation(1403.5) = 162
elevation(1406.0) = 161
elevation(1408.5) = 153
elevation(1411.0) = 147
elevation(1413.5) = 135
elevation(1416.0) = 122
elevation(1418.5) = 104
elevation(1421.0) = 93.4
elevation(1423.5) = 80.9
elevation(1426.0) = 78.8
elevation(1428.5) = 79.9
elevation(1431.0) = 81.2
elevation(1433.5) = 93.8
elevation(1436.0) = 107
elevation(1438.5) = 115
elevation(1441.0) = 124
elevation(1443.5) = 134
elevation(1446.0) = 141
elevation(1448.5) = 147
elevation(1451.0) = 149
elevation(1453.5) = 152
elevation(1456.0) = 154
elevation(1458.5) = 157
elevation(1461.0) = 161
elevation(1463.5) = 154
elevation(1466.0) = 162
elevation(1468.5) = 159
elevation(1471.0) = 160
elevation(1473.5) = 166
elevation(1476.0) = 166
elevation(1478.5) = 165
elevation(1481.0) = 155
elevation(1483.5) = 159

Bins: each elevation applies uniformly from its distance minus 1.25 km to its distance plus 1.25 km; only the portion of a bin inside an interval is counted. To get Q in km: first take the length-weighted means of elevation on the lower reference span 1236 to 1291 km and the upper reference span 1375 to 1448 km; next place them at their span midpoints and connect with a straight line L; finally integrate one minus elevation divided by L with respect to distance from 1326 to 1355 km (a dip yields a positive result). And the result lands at -4.0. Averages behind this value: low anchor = 136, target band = 155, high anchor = 137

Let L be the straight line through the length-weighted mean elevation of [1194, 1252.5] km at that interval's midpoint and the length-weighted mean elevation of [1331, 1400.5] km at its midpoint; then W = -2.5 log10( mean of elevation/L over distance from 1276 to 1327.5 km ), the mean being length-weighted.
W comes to 0.11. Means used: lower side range 139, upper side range 164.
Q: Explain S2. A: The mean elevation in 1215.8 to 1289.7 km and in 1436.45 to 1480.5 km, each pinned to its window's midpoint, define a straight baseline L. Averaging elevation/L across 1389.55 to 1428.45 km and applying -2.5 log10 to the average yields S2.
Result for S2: 0.081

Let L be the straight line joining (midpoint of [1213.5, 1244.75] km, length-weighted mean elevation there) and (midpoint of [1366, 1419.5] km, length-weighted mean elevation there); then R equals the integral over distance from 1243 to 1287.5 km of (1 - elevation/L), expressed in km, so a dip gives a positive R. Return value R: 2.2 km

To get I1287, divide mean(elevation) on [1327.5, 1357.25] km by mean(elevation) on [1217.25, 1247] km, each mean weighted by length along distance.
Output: 1.14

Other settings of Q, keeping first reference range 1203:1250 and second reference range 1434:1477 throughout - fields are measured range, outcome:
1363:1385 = -4.4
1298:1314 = 0.8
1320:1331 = -0.7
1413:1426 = 3.8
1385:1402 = -2.7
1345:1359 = -1.5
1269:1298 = 1.1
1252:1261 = 0.1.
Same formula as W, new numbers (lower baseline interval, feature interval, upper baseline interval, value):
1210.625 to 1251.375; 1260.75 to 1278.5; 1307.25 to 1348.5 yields 0.06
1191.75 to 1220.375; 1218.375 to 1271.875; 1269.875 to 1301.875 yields 0.01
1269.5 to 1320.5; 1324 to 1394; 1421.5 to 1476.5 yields -0.21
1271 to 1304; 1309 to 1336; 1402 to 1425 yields -0.10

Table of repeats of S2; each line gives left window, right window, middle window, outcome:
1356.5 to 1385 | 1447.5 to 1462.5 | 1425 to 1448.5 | 0.400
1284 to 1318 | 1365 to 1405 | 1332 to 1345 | -0.026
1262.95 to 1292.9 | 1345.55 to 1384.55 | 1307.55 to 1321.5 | 0.080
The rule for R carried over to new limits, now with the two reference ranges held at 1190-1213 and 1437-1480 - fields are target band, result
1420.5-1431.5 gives 4.9 km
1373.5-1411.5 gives -4.7 km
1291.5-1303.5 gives 0.8 km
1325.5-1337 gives -0.7 km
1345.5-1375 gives -3.6 km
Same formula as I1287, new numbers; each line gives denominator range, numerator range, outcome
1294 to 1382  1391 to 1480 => 0.90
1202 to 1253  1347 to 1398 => 1.20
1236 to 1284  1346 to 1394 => 1.23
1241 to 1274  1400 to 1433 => 0.88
